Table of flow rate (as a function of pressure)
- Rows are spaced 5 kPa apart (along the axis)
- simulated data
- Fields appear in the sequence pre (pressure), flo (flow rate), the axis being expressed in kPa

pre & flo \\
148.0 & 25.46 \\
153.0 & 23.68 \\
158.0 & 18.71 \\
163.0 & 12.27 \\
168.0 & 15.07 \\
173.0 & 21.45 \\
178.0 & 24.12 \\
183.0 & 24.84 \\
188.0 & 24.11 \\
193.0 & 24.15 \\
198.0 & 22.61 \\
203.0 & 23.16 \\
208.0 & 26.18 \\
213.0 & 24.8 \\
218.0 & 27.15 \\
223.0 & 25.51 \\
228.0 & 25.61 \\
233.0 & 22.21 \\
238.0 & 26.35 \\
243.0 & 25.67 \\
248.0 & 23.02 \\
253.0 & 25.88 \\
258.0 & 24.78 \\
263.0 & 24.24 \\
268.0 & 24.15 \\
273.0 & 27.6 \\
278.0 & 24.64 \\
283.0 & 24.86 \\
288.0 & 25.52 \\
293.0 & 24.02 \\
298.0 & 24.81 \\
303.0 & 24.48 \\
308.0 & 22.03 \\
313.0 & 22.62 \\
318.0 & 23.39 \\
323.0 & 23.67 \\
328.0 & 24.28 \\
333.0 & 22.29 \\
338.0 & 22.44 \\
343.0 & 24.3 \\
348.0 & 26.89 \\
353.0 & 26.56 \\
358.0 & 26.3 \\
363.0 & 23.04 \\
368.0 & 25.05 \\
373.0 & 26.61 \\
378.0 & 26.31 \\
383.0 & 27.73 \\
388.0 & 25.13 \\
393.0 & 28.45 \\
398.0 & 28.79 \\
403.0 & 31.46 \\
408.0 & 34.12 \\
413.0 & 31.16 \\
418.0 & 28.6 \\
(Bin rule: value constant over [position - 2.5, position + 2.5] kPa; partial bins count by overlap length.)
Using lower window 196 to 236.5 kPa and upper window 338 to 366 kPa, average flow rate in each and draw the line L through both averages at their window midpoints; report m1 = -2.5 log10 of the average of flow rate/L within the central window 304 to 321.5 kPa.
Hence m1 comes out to 0.10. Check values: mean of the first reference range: 24.7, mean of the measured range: 22.9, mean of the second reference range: 25.1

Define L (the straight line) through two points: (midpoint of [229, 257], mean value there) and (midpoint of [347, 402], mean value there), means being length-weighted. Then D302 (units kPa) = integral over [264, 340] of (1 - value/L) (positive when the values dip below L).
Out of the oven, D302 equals 4.3 kPa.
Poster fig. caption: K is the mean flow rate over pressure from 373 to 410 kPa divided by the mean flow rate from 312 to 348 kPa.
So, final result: 1.2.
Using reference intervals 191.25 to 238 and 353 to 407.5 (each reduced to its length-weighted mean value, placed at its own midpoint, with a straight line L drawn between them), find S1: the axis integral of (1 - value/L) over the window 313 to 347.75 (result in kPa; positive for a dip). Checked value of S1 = 3.7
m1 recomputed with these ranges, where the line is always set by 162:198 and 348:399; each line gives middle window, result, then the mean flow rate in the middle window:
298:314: 0.06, 23.4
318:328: 0.06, 23.8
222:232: -0.11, 25.1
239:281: -0.07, 25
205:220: -0.17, 25.9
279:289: -0.05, 25.1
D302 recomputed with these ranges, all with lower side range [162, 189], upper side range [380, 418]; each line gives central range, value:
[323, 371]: 5.0 kPa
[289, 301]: 0.4 kPa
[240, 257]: -1.0 kPa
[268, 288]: -0.7 kPa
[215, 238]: -2.7 kPa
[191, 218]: -3.4 kPa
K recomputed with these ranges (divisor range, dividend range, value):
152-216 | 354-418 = 1.27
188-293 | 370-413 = 1.15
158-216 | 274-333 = 1.09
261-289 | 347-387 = 1.03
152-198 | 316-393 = 1.20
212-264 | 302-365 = 0.96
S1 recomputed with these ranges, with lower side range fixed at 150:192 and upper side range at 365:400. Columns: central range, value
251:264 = -1.0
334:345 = 1.0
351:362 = 0.0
